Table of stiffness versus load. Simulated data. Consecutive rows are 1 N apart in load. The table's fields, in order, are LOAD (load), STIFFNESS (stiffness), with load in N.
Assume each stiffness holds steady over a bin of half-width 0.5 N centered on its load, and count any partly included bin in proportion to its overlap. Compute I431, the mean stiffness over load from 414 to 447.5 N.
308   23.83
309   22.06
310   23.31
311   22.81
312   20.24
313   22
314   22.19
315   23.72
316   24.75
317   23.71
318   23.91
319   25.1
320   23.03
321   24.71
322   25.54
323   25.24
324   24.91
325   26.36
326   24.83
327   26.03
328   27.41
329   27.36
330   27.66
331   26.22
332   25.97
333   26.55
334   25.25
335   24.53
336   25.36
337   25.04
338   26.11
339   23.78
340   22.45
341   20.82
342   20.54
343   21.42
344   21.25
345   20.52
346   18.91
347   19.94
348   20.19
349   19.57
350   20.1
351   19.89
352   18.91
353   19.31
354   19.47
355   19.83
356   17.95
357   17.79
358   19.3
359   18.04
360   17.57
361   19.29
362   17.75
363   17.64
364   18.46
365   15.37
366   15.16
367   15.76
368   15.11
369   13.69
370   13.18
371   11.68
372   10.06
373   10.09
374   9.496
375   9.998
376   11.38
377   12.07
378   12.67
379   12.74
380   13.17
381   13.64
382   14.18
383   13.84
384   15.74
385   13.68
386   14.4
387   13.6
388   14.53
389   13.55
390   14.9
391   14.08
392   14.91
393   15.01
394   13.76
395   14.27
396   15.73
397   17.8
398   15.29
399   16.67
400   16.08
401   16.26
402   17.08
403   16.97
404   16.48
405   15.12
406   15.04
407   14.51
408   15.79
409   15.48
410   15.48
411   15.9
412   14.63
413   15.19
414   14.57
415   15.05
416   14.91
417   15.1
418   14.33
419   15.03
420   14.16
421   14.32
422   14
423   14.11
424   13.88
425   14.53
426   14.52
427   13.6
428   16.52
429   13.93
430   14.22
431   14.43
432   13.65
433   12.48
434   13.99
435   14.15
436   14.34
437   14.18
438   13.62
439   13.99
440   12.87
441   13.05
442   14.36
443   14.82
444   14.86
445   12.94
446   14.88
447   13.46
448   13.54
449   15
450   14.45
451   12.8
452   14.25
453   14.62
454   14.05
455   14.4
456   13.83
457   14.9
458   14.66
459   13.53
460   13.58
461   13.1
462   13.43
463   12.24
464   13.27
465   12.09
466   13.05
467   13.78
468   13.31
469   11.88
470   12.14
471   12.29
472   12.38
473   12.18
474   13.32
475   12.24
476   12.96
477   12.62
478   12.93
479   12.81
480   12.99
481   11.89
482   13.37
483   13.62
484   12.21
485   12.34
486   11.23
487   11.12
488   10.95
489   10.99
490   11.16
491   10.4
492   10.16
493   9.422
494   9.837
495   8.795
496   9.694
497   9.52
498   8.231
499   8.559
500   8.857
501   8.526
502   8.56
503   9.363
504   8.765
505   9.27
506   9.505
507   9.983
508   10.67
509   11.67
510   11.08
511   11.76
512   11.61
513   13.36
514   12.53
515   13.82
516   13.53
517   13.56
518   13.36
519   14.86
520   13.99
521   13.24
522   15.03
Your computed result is 14.2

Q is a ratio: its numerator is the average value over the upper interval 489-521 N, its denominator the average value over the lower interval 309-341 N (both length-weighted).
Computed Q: 0.44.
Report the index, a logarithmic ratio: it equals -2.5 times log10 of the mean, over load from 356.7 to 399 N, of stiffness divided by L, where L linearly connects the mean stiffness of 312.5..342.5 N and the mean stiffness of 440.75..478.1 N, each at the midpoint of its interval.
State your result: 0.37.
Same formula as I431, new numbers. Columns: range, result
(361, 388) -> 13.8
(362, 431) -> 14.5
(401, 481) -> 14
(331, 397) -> 17.3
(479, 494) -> 11.5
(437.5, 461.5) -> 14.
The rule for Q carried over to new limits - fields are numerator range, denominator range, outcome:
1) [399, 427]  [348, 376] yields 0.93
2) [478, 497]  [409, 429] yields 0.77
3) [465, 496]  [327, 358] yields 0.53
